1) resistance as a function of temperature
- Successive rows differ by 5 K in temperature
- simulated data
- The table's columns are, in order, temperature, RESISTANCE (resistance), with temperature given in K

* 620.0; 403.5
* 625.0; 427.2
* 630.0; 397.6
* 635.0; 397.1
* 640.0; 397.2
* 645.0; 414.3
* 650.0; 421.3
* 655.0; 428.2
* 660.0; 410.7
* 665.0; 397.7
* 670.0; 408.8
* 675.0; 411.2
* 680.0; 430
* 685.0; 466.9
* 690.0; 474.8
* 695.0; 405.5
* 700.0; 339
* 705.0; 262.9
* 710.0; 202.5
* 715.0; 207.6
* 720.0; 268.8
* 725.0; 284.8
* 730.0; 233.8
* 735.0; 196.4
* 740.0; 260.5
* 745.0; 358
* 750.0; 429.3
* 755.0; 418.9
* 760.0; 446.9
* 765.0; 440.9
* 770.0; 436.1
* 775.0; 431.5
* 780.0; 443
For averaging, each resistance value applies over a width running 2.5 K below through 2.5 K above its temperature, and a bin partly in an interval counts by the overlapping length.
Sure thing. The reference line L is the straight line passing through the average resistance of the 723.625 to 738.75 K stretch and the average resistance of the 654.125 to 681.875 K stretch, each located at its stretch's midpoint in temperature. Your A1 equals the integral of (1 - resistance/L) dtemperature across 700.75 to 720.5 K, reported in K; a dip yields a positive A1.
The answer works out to 3.6 K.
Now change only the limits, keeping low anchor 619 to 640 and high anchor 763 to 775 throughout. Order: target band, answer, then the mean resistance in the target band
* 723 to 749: 9.32 K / 276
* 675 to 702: -0.32 K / 424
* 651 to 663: -0.21 K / 419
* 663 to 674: 0.26 K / 405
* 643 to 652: -0.18 K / 418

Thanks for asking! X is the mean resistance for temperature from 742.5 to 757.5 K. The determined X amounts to 402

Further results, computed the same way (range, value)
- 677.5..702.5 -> 423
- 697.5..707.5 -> 301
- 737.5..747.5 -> 309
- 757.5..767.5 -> 444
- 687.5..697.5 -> 440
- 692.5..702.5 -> 372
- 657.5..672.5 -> 406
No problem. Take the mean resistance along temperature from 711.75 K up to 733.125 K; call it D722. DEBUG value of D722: 246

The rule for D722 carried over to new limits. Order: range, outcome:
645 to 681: 415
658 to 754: 340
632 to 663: 411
